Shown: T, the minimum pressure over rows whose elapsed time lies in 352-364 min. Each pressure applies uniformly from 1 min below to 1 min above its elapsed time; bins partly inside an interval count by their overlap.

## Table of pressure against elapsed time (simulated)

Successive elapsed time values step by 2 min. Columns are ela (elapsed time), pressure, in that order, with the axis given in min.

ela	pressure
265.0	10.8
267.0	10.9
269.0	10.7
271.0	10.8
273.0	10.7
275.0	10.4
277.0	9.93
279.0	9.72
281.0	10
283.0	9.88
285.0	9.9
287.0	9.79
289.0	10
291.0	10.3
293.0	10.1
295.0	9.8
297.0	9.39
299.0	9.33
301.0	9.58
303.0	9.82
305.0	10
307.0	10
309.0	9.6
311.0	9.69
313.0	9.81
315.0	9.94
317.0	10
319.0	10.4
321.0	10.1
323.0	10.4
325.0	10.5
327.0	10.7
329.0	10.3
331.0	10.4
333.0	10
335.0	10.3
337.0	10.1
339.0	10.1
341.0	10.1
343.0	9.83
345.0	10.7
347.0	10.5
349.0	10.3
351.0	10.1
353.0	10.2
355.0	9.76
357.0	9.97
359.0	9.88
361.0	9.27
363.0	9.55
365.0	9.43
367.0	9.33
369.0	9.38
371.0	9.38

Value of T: 9.27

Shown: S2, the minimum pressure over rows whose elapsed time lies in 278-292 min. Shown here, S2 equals 9.72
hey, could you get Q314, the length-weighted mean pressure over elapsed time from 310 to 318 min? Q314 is 9.86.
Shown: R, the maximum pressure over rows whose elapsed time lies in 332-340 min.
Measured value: 10.3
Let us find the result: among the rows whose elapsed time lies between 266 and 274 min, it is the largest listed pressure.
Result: 10.9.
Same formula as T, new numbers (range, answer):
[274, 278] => 9.93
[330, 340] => 10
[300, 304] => 9.58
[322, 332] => 10.3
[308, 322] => 9.6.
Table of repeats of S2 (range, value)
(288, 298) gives 9.39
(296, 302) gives 9.33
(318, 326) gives 10.1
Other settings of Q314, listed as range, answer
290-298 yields 9.9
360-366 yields 9.42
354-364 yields 9.69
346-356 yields 10.2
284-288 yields 9.84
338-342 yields 10.1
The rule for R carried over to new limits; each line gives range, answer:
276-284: 10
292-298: 10.1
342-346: 10.7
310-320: 10.4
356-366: 9.97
